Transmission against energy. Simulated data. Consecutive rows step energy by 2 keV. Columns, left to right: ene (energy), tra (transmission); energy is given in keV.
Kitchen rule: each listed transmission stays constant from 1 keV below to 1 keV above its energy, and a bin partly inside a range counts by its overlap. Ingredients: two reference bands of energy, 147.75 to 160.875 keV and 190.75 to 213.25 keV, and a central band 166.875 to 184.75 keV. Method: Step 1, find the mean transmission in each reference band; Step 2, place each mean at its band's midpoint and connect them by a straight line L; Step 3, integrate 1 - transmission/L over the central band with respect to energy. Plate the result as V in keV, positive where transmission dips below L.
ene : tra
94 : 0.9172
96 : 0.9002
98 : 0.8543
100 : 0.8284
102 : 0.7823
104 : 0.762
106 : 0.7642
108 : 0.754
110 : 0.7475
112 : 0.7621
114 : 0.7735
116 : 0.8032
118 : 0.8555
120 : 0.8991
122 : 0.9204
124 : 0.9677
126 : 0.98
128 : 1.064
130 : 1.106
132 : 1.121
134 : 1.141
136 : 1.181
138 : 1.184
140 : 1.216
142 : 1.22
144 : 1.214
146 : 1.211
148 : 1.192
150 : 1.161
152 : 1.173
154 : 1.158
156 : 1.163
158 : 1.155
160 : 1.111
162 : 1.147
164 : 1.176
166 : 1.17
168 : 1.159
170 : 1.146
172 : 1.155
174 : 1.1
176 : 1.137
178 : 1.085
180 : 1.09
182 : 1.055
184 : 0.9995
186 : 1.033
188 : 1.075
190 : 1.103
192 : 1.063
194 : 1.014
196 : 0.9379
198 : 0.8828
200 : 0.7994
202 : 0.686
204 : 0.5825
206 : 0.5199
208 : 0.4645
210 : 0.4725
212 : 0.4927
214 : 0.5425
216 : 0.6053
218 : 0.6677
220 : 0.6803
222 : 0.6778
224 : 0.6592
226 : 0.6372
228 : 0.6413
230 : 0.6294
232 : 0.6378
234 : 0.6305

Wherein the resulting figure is -2.7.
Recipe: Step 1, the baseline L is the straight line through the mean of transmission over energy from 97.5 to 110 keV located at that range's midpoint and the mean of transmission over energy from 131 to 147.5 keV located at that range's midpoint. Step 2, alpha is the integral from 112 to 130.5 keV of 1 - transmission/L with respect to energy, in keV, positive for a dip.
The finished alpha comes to 1.3 keV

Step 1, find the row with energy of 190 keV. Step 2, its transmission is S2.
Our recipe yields 1.103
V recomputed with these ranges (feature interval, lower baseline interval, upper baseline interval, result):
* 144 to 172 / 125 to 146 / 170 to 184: -1.10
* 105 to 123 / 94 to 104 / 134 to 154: 2.81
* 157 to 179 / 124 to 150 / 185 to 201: -1.69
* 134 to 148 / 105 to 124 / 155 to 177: -3.01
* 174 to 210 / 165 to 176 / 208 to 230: 0.41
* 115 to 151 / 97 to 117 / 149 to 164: -3.62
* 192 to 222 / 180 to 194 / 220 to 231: 5.96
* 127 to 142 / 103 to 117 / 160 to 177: -3.62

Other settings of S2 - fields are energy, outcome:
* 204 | 0.5825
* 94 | 0.9172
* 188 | 1.075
